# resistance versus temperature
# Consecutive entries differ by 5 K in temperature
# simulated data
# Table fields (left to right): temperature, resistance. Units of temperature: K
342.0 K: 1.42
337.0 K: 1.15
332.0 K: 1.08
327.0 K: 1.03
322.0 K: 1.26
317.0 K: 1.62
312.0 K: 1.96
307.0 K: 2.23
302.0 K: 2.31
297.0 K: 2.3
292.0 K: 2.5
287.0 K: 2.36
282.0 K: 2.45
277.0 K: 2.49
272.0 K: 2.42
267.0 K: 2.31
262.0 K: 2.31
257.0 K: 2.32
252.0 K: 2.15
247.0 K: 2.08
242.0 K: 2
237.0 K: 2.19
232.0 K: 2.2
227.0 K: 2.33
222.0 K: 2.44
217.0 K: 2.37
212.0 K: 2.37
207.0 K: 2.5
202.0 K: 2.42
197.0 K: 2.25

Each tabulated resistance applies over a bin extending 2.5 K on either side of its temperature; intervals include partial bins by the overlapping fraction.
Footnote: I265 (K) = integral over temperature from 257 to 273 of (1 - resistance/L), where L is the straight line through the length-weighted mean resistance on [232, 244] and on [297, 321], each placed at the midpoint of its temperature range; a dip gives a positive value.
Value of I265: -2.0 K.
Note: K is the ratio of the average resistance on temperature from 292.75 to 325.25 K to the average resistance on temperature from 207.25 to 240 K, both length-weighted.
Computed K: 0.8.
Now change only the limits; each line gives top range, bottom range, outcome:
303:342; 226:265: 0.69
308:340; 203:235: 0.59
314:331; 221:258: 0.59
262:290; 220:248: 1.09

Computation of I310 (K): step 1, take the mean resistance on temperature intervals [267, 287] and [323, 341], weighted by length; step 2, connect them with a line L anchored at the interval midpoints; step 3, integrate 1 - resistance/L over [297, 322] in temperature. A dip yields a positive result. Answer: -4.6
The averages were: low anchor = 2.42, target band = 1.98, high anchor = 1.13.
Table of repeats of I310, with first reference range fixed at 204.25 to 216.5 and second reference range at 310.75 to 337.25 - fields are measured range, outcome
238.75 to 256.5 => -0.4 K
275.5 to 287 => -4.6 K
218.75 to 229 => -0.4 K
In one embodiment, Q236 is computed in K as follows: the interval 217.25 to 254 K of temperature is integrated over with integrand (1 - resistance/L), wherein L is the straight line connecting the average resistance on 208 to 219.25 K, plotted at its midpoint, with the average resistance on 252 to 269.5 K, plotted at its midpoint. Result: 2.1 K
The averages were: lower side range 2.39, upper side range 2.29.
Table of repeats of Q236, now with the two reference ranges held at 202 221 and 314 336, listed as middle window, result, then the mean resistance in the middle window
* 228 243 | 0.06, 2.16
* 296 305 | -4.73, 2.3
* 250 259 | -1.18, 2.23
